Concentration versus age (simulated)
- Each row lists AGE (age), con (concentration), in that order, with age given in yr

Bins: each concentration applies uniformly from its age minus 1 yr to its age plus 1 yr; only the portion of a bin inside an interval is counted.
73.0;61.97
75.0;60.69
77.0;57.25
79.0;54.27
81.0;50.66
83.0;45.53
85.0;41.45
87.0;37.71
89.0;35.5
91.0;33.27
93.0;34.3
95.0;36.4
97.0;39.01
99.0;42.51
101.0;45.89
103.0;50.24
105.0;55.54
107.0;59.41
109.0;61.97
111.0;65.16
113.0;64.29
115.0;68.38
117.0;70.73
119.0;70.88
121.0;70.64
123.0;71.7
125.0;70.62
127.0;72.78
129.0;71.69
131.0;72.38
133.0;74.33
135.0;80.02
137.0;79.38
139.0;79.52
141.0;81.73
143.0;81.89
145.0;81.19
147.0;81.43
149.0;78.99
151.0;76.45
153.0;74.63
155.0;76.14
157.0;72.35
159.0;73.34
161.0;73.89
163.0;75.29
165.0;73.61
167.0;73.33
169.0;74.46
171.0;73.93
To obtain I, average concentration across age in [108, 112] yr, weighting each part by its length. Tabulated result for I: 63.6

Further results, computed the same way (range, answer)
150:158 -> 74.9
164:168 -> 73.5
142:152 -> 80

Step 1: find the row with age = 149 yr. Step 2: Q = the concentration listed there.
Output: 78.99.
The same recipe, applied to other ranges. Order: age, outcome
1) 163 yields 75.29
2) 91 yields 33.27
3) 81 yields 50.66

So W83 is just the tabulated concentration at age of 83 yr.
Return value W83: 45.53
